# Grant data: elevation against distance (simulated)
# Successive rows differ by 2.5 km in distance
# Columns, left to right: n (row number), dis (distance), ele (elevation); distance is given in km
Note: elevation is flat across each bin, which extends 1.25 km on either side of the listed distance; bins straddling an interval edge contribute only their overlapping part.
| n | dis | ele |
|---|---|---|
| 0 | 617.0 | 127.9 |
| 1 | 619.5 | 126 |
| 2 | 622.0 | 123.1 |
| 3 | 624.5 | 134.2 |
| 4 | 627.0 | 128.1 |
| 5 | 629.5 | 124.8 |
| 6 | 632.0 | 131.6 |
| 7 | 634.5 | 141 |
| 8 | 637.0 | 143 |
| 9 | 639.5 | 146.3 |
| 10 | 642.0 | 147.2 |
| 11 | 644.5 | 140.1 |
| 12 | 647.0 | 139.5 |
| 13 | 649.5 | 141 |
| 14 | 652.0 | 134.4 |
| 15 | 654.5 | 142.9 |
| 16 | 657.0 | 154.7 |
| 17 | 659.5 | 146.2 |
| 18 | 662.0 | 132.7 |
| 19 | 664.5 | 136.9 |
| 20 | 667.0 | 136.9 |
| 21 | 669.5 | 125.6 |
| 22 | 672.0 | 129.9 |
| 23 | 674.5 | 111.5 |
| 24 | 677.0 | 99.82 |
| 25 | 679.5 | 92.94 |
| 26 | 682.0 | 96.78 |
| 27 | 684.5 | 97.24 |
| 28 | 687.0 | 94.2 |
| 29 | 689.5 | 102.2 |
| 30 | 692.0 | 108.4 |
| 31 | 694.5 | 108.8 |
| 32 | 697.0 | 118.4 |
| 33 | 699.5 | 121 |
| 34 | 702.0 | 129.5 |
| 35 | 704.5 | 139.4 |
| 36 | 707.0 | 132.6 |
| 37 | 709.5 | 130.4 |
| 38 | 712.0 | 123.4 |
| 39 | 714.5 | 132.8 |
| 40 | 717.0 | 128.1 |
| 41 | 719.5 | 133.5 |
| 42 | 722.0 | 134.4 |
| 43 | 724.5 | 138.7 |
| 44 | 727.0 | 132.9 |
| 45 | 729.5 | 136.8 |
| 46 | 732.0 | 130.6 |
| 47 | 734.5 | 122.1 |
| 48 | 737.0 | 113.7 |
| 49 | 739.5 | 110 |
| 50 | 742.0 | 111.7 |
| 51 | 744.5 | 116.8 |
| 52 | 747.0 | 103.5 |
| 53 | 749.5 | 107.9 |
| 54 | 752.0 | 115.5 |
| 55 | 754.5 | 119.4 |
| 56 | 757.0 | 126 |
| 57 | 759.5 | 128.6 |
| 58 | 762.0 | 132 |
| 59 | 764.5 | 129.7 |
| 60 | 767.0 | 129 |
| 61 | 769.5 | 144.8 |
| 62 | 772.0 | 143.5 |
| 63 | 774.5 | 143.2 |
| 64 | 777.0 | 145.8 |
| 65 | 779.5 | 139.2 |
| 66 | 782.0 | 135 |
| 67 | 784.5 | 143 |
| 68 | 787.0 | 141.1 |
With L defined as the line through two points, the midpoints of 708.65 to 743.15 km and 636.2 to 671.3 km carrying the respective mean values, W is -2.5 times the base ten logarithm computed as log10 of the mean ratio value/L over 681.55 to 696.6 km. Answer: 0.29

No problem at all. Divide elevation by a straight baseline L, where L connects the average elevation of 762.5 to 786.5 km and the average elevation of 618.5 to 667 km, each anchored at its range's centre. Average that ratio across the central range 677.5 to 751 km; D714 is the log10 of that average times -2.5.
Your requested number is 0.17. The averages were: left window 138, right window 139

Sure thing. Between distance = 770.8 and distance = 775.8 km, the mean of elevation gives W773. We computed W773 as 143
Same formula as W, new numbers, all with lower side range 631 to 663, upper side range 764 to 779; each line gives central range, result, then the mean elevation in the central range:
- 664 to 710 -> 0.21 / 116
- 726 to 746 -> 0.16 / 121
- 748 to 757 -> 0.21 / 116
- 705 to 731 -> 0.06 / 133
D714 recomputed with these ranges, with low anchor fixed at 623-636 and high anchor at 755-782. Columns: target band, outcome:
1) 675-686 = 0.34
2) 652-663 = -0.08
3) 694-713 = 0.07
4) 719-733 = 0.00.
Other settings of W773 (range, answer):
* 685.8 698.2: 106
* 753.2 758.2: 123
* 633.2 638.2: 142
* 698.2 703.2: 125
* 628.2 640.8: 137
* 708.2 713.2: 127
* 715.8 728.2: 134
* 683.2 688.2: 95.7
